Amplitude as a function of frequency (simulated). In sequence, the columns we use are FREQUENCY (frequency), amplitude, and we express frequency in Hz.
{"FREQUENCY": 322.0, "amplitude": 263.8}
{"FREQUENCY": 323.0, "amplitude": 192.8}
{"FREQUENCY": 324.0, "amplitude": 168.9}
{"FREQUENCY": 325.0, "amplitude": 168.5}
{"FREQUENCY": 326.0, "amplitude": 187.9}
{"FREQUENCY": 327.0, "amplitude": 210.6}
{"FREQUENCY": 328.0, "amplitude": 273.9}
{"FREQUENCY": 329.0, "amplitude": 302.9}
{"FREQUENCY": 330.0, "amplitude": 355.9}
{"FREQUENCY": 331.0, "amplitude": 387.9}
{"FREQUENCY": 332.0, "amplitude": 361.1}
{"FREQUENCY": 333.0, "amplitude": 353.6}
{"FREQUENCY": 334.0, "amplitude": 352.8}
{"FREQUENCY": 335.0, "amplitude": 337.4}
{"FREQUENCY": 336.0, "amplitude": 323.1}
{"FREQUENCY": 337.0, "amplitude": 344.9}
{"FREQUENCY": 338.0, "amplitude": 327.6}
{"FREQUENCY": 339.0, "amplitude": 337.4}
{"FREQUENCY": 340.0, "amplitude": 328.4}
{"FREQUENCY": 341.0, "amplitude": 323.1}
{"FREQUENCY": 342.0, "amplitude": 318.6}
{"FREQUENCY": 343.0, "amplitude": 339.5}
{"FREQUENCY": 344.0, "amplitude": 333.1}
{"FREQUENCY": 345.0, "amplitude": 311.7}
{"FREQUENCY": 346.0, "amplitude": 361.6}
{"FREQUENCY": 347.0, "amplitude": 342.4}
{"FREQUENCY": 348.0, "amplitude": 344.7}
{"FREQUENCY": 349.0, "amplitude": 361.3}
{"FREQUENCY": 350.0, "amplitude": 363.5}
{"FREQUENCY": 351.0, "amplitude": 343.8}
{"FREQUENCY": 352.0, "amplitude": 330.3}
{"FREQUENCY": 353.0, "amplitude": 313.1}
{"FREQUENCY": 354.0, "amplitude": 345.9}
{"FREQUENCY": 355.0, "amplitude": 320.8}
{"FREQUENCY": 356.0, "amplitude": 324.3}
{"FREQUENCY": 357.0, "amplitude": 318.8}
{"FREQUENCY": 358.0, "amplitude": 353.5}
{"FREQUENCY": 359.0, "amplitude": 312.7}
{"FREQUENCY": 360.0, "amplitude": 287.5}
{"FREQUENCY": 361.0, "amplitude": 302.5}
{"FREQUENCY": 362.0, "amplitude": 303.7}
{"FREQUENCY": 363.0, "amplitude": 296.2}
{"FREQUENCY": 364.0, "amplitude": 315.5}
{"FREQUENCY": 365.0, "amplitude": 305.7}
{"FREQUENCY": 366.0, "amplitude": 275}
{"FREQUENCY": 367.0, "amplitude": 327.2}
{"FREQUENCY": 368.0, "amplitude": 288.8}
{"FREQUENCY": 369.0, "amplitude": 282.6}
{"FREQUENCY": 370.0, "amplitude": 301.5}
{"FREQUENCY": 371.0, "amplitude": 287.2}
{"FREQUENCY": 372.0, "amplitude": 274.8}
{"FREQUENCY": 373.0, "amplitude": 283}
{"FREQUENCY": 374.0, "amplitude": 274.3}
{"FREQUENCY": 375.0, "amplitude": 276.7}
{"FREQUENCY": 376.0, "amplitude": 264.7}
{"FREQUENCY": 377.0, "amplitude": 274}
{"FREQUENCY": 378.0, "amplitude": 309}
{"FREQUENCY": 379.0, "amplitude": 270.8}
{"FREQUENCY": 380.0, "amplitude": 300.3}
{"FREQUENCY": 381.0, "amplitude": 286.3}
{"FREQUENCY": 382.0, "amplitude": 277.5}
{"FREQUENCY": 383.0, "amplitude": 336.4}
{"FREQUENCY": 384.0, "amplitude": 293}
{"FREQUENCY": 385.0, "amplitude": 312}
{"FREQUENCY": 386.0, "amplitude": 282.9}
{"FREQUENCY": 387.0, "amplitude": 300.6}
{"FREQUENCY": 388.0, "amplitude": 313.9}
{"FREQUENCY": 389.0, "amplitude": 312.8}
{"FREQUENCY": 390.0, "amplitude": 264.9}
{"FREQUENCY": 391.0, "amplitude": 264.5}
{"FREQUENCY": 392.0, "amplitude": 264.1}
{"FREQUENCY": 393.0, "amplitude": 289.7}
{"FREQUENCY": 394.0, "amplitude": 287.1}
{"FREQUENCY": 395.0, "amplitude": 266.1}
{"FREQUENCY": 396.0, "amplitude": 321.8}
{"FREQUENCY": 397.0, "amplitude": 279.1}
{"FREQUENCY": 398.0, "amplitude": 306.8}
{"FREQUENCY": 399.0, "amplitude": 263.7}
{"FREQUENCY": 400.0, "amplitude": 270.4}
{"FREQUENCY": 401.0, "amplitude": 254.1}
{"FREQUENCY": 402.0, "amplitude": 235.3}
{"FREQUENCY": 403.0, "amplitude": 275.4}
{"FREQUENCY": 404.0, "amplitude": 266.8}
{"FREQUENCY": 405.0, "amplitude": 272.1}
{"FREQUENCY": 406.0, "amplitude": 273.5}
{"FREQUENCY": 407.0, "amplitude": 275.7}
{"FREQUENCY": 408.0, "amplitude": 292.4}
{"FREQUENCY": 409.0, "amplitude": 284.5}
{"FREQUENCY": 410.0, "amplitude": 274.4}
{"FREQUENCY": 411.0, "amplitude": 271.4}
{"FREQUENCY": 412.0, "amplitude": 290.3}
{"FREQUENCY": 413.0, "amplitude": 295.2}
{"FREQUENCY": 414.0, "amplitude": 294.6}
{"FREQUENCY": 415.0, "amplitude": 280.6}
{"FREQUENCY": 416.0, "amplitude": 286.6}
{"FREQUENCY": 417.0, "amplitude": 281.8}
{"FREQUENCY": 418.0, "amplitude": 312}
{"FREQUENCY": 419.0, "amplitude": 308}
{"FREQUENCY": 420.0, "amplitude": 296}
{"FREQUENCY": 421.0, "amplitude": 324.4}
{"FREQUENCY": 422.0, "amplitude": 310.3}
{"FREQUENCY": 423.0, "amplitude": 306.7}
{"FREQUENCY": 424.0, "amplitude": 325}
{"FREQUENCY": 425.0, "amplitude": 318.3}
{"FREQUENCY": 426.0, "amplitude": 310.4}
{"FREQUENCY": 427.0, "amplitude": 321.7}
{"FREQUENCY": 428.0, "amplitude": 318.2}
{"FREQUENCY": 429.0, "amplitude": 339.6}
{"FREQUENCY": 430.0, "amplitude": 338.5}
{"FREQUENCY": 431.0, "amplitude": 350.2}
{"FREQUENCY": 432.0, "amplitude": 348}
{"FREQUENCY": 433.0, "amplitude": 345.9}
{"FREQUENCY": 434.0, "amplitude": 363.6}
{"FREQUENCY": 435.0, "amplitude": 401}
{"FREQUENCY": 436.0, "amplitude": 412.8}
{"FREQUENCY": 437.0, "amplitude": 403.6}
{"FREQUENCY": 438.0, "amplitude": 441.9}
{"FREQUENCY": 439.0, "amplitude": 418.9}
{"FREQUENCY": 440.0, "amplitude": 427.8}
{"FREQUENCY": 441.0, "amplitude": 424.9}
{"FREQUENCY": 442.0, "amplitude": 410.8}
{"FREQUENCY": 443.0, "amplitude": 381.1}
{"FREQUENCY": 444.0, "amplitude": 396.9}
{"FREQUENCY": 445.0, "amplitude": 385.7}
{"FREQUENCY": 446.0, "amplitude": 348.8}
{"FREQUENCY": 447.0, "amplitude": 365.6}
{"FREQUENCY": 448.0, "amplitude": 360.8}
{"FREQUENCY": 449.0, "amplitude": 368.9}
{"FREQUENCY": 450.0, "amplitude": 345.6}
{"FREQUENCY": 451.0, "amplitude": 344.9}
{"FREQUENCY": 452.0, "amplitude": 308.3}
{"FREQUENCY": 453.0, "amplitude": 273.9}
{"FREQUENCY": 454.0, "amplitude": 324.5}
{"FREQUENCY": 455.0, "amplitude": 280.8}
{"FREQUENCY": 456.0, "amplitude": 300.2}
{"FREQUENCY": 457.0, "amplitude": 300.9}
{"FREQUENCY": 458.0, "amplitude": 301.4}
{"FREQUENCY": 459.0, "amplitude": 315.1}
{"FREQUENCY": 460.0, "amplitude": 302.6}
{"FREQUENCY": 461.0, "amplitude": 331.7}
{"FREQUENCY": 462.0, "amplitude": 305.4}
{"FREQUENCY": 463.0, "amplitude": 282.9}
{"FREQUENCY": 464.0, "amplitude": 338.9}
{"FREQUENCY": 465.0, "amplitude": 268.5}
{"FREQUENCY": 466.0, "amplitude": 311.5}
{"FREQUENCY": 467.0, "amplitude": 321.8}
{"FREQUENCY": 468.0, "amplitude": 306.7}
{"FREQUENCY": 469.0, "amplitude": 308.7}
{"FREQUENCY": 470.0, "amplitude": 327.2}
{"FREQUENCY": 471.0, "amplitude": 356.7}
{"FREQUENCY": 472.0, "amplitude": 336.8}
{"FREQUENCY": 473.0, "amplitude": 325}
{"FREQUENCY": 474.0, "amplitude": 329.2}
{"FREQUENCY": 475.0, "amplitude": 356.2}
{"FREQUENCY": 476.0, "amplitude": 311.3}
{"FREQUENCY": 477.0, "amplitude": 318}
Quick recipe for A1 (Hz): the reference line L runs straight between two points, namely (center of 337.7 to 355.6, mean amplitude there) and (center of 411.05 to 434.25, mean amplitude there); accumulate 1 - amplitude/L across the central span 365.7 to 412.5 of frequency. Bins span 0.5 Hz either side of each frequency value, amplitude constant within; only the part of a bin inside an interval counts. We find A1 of 5.8 Hz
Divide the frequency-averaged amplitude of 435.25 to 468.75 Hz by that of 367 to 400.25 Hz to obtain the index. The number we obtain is 1.2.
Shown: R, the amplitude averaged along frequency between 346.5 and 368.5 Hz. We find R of 322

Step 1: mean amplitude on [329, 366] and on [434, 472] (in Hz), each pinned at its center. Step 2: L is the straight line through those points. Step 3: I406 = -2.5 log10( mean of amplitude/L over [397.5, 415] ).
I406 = 0.22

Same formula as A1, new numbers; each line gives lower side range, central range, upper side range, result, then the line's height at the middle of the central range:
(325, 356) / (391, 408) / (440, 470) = 2.8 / 329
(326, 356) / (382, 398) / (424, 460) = 2.3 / 341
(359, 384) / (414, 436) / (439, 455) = 1.2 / 343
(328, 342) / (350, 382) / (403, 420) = 1.5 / 317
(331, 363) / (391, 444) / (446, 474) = 1.1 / 325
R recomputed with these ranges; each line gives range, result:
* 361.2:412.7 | 286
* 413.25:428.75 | 307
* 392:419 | 281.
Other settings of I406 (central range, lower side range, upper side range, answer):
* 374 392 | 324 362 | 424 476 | 0.137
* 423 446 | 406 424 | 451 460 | -0.234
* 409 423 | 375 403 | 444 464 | 0.028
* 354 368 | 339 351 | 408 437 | 0.079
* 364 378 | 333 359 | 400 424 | 0.105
